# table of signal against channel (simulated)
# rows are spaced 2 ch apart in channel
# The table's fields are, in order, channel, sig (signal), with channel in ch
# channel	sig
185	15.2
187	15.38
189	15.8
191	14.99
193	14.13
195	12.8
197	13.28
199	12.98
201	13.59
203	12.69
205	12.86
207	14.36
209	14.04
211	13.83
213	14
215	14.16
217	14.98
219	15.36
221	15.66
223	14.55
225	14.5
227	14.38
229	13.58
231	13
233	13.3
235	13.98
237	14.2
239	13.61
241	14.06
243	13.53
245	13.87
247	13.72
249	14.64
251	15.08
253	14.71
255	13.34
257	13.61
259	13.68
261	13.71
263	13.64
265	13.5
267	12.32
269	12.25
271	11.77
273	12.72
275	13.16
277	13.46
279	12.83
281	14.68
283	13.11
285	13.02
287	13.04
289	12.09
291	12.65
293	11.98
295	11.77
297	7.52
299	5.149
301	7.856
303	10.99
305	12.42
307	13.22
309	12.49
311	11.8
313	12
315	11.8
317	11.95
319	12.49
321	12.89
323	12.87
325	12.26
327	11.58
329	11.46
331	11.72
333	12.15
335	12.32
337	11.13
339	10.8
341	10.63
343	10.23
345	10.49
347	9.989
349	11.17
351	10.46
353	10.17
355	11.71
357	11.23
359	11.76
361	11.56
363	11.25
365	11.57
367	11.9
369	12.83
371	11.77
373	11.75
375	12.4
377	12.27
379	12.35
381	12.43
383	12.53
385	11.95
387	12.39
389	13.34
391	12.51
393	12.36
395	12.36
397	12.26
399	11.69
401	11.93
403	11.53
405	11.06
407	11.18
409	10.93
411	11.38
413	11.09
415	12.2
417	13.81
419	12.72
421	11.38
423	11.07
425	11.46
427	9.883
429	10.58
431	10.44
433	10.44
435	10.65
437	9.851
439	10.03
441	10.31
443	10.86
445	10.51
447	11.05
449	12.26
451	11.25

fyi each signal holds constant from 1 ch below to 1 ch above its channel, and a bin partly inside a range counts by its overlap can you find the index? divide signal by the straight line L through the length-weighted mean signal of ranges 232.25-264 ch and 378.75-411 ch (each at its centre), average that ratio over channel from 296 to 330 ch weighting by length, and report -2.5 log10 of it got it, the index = 0.17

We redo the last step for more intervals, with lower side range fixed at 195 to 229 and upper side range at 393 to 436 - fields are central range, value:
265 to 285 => 0.022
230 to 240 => 0.009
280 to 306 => 0.157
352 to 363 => 0.083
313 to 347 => 0.081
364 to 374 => 0.006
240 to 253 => -0.048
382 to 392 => -0.066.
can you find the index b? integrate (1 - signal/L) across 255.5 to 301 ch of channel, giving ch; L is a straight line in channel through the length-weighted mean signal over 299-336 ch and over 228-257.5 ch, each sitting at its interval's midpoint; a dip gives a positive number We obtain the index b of 2.22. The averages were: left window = 13.9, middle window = 12.3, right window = 11.7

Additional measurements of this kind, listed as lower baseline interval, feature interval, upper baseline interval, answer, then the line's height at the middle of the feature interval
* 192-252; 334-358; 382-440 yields 2.9 ch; 12.4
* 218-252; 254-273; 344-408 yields 0.9 ch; 13.7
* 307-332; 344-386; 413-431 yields 1.0 ch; 11.9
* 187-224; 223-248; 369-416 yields -0.1 ch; 13.8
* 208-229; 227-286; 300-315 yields -1.4 ch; 13.2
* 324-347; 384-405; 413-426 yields -0.7 ch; 11.8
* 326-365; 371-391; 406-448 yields -2.2 ch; 11.1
